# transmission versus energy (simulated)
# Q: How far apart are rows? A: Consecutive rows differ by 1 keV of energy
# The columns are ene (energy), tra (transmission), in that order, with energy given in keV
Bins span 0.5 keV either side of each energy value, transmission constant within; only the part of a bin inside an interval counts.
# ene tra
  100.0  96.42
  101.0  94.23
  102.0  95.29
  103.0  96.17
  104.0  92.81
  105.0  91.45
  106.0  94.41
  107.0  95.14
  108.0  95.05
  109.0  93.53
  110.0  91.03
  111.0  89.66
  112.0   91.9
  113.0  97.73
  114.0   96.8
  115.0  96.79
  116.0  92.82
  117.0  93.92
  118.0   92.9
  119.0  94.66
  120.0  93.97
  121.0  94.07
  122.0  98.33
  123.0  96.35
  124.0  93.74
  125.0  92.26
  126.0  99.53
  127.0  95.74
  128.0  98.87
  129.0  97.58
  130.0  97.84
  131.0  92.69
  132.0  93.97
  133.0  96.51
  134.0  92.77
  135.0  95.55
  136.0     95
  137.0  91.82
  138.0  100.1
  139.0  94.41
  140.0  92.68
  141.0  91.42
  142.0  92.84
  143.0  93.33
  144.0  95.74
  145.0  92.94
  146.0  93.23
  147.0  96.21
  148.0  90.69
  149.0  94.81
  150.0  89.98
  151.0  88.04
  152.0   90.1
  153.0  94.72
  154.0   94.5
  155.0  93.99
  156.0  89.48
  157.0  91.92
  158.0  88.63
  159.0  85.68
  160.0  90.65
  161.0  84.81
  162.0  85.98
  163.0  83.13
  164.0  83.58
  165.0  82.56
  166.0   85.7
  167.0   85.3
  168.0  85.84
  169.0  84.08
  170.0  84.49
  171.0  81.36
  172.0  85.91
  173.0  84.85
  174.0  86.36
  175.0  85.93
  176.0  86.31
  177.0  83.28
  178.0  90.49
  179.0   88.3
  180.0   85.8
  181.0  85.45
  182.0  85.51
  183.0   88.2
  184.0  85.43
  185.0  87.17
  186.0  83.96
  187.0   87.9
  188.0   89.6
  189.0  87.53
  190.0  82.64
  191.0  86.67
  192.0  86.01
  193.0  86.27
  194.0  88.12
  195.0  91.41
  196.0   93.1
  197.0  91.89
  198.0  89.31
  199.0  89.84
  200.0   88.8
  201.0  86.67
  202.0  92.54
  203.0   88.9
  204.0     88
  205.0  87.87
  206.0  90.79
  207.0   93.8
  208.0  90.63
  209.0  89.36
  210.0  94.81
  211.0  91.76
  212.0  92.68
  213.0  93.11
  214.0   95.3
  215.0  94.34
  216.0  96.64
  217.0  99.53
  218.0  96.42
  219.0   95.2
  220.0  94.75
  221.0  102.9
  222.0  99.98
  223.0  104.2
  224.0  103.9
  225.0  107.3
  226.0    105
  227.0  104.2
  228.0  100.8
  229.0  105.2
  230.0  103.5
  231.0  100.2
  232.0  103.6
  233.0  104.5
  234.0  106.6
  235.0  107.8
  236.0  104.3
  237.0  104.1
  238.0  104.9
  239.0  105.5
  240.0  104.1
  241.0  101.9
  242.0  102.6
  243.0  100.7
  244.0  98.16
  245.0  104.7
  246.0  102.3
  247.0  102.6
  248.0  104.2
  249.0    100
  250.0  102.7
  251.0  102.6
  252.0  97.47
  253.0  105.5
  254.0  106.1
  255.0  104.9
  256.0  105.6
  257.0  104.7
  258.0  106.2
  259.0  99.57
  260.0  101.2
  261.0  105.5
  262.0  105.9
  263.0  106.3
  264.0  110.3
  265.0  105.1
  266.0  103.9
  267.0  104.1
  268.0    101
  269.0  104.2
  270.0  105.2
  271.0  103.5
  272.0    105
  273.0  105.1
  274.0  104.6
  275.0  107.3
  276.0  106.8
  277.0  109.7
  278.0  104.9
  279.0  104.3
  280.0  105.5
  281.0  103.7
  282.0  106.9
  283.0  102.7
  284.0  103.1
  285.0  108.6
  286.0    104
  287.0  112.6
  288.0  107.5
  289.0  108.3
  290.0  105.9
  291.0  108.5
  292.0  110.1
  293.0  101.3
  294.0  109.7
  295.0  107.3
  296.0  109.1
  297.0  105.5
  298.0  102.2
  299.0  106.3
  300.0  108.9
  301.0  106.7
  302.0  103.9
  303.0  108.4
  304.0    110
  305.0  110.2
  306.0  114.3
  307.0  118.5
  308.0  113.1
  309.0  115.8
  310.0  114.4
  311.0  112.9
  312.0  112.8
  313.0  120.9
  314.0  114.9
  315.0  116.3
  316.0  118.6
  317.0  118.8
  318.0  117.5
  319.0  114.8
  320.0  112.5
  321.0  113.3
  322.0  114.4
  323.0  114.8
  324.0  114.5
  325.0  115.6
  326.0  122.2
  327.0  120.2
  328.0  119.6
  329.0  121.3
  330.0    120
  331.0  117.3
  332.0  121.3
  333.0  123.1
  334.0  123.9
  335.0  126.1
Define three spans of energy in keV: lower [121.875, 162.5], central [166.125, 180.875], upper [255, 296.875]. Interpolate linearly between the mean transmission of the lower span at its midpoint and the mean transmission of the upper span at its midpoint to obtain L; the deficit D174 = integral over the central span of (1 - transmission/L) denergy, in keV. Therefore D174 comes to 1.6 keV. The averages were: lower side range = 93.3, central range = 85.6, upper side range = 106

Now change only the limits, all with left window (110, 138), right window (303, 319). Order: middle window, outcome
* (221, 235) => 0.3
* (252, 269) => 0.8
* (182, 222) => 4.9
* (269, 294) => 1.3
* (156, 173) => 2.3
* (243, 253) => 0.6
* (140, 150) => 0.4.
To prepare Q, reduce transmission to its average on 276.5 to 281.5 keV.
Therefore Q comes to 106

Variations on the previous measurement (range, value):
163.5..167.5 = 84.3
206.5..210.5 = 92.2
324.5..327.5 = 119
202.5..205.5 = 88.3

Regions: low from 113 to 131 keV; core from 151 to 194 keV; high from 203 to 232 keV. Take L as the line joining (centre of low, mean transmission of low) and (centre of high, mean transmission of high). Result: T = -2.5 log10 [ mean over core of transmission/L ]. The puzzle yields 0.11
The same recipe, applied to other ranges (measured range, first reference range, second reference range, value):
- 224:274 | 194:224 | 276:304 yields -0.04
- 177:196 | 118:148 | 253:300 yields 0.14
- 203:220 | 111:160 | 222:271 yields 0.09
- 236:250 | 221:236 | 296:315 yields 0.03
